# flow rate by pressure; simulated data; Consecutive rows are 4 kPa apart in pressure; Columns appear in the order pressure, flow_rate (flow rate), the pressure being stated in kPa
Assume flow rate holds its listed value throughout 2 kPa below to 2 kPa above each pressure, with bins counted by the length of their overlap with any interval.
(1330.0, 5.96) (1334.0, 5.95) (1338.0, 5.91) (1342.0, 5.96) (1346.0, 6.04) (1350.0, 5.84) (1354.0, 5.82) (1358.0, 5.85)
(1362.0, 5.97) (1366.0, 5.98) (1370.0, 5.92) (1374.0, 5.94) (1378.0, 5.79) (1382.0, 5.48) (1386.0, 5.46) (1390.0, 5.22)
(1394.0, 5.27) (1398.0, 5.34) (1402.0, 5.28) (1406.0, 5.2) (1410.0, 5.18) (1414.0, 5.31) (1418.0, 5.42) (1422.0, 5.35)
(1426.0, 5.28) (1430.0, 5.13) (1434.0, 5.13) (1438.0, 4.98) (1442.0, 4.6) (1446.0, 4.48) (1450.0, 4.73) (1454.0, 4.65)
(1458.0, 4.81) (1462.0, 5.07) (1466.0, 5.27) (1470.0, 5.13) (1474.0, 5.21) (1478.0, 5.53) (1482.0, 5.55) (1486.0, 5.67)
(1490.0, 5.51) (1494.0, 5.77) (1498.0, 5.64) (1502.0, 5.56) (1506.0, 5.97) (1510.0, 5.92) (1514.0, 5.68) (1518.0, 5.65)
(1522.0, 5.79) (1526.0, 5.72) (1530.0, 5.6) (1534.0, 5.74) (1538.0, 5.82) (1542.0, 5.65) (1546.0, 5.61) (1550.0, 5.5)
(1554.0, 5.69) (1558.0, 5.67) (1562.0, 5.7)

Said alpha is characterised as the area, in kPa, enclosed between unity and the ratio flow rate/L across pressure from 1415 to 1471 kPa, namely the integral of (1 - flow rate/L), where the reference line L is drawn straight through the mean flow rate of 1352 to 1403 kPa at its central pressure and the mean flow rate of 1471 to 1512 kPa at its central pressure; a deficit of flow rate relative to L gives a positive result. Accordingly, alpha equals 6.23 kPa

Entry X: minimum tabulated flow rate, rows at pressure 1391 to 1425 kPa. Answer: 5.18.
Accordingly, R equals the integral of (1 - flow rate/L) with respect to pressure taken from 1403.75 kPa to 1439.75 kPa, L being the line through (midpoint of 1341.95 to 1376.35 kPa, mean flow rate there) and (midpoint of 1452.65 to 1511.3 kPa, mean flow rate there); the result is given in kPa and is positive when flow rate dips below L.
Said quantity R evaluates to 2.8 kPa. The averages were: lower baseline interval 5.92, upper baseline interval 5.42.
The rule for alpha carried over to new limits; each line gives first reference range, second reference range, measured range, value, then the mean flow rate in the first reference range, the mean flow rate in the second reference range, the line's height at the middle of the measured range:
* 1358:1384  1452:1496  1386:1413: 2.0 kPa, 5.85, 5.29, 5.69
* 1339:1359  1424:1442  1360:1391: -0.5 kPa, 5.9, 5.07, 5.64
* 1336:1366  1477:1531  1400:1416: 1.6 kPa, 5.92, 5.69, 5.83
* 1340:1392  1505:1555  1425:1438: 1.4 kPa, 5.79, 5.71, 5.76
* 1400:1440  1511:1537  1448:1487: 2.2 kPa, 5.23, 5.71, 5.45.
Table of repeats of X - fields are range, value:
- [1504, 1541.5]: 5.6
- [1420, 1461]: 4.48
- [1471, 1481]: 5.21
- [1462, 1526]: 5.07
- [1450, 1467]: 4.65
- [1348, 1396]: 5.22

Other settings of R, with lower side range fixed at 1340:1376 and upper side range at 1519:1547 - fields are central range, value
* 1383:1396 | 1.2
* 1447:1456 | 1.8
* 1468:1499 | 1.5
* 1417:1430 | 1.2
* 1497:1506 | 0.1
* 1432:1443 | 1.7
